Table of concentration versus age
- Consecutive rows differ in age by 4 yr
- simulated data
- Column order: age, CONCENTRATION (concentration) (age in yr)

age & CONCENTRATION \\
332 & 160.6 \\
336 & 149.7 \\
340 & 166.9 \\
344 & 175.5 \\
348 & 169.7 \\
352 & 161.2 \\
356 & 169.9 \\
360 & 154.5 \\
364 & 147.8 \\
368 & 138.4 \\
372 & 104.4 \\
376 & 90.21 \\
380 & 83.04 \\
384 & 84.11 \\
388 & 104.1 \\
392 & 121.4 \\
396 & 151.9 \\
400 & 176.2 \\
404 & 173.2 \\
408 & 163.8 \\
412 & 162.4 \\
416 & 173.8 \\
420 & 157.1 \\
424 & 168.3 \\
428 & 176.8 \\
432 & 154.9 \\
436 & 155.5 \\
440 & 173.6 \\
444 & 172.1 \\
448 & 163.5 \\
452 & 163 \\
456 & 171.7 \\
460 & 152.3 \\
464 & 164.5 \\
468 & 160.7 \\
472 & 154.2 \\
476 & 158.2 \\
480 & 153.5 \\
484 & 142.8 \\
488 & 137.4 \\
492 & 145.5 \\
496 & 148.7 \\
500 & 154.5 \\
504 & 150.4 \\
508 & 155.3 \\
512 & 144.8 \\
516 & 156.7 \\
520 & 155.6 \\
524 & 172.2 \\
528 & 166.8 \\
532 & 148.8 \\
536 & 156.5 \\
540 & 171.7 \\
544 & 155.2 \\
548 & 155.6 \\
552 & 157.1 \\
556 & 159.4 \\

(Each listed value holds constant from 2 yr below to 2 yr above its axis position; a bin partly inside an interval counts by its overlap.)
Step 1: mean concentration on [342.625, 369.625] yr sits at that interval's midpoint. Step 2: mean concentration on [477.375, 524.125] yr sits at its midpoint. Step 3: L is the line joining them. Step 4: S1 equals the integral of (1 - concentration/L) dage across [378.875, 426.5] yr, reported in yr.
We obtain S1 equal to 3.6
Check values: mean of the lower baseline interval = 159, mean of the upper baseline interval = 151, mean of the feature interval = 145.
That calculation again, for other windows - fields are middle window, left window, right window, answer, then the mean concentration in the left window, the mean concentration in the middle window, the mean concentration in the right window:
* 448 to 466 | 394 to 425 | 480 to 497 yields -1.2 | 166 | 163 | 144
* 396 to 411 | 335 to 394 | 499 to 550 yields -3.0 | 134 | 168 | 157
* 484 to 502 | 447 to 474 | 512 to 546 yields 1.6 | 161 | 146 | 160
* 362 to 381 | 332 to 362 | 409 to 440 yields 5.8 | 164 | 114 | 165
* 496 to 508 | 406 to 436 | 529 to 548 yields 0.6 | 165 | 152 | 158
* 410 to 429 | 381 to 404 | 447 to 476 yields -3.4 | 130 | 167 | 161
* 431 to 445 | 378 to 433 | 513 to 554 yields -1.4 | 146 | 164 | 159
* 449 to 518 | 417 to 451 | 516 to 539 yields 3.7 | 165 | 154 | 160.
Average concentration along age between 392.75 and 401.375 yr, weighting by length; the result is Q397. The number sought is 157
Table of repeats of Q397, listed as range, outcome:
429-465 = 164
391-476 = 163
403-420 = 167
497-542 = 157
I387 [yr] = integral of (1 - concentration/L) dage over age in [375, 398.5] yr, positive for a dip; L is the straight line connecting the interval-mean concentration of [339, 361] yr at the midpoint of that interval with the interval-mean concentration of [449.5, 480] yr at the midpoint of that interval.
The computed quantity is 8.09 yr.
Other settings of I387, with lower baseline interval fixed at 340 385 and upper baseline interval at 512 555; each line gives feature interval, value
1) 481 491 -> 0.71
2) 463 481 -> -0.85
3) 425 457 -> -4.18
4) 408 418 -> -1.66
